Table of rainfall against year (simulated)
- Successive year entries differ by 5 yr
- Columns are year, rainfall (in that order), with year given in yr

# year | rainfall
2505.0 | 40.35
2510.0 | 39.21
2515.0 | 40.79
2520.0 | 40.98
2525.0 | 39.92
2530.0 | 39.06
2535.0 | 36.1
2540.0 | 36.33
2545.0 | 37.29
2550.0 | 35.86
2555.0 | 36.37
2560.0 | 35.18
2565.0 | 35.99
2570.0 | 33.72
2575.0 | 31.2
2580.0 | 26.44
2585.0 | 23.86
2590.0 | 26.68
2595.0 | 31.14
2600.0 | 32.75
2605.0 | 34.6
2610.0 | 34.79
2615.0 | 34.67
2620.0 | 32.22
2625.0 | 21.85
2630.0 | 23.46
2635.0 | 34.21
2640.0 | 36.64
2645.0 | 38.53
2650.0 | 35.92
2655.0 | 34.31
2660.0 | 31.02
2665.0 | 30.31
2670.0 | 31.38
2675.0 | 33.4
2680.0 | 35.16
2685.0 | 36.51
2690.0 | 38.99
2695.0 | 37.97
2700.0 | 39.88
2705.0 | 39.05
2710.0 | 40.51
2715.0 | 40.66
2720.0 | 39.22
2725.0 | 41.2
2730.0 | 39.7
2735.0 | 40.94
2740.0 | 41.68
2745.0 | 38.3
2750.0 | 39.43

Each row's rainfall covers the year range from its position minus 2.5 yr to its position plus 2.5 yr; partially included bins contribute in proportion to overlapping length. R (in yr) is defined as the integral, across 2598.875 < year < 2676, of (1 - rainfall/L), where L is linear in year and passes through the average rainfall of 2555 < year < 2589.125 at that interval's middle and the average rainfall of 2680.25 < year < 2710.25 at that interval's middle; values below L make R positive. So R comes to 5.6 yr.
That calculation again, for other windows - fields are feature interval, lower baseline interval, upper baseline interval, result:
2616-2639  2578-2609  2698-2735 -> 2.5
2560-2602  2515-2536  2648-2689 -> 7.6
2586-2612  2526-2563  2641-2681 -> 2.8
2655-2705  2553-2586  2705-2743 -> 3.9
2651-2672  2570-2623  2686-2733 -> 2.2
